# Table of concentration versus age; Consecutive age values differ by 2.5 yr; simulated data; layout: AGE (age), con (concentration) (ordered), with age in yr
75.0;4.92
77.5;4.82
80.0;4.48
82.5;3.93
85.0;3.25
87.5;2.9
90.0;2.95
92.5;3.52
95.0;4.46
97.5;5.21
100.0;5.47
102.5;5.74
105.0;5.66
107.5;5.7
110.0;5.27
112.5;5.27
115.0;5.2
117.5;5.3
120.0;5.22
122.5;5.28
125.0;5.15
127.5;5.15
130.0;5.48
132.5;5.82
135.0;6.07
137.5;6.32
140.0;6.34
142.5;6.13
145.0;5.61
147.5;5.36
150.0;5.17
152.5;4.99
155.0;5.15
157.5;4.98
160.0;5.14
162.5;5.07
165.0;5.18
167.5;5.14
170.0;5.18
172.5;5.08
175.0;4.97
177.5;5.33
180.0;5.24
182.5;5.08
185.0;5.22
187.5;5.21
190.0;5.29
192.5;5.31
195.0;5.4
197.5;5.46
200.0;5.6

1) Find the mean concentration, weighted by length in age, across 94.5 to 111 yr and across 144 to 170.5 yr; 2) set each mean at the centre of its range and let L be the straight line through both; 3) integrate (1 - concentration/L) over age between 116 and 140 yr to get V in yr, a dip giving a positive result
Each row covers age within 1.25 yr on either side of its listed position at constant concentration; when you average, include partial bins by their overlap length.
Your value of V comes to -1.3 yr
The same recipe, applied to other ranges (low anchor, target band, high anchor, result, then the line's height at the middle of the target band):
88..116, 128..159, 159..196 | -3.4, 5.06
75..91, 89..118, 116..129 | -2.7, 4.55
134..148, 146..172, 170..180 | 1.9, 5.55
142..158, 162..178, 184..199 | 0.6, 5.32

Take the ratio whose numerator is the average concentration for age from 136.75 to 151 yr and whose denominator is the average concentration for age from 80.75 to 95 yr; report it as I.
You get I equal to 1.68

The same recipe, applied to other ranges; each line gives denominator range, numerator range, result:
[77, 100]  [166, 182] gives 1.29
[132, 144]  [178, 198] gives 0.86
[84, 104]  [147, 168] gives 1.21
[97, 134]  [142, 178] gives 0.96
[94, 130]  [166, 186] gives 0.97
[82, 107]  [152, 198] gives 1.19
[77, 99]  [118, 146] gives 1.44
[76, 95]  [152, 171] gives 1.36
